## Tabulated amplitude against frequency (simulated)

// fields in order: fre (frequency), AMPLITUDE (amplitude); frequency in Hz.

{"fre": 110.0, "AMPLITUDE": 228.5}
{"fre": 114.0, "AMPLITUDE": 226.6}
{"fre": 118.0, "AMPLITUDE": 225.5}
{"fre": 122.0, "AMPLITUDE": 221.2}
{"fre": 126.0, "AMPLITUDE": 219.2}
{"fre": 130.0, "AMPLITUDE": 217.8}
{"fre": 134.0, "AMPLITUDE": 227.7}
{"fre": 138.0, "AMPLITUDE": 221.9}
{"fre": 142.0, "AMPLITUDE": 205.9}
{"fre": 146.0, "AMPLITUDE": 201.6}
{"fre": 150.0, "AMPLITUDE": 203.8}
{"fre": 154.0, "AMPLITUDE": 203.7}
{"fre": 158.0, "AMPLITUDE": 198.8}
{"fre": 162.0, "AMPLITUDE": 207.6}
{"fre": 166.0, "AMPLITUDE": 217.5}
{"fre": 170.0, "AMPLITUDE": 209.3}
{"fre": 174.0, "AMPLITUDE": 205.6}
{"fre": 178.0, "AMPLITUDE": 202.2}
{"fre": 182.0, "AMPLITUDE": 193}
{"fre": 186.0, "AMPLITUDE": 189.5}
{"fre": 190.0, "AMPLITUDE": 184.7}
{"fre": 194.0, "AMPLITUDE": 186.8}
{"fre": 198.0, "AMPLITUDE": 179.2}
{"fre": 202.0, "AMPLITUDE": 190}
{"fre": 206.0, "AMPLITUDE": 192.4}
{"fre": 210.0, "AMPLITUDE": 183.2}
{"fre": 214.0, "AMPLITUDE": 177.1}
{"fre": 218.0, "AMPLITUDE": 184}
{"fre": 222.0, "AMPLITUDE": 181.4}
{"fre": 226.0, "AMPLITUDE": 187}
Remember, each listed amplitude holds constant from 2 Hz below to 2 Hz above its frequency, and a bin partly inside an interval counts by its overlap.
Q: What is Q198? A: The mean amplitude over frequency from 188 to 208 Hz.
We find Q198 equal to 187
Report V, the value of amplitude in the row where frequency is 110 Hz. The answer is 228.5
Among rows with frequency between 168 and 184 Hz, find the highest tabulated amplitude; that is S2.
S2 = 209.3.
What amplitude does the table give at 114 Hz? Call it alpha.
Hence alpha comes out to 226.6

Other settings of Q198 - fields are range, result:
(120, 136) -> 221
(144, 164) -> 203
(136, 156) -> 207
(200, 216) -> 186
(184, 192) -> 187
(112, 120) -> 226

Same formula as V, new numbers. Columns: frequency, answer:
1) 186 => 189.5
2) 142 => 205.9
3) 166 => 217.5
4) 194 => 186.8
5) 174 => 205.6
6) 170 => 209.3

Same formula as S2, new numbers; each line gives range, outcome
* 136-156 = 221.9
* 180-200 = 193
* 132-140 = 227.7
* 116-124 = 225.5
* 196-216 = 192.4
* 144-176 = 217.5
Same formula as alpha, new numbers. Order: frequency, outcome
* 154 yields 203.7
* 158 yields 198.8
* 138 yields 221.9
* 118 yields 225.5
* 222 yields 181.4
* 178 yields 202.2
